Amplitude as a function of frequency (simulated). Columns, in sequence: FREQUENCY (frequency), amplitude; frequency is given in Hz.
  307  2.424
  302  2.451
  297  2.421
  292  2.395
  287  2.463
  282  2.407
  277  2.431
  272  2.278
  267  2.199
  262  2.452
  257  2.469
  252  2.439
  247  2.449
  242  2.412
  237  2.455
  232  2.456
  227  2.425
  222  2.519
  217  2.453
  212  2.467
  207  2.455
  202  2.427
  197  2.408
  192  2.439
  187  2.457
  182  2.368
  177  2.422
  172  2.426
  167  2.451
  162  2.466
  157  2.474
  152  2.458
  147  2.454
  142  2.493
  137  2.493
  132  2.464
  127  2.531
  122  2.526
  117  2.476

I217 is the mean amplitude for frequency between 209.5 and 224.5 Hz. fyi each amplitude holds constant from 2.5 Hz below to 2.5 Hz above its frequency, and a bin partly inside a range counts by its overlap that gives 2.48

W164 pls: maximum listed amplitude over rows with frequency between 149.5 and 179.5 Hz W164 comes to 2.474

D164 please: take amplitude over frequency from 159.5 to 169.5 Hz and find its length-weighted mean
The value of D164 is 2.46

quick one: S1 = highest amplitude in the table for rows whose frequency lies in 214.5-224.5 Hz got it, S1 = 2.519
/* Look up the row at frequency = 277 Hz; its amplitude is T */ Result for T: 2.431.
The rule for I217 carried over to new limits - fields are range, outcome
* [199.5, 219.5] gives 2.45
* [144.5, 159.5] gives 2.46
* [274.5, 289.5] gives 2.43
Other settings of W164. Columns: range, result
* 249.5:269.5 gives 2.469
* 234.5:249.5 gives 2.455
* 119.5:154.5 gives 2.531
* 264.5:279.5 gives 2.431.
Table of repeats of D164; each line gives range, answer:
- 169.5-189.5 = 2.42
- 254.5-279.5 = 2.37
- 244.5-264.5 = 2.45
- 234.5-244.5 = 2.43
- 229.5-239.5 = 2.46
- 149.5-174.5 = 2.46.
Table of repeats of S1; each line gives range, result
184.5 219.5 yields 2.467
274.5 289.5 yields 2.463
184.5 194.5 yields 2.457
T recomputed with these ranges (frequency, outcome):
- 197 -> 2.408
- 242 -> 2.412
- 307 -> 2.424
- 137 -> 2.493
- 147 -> 2.454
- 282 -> 2.407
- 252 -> 2.439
